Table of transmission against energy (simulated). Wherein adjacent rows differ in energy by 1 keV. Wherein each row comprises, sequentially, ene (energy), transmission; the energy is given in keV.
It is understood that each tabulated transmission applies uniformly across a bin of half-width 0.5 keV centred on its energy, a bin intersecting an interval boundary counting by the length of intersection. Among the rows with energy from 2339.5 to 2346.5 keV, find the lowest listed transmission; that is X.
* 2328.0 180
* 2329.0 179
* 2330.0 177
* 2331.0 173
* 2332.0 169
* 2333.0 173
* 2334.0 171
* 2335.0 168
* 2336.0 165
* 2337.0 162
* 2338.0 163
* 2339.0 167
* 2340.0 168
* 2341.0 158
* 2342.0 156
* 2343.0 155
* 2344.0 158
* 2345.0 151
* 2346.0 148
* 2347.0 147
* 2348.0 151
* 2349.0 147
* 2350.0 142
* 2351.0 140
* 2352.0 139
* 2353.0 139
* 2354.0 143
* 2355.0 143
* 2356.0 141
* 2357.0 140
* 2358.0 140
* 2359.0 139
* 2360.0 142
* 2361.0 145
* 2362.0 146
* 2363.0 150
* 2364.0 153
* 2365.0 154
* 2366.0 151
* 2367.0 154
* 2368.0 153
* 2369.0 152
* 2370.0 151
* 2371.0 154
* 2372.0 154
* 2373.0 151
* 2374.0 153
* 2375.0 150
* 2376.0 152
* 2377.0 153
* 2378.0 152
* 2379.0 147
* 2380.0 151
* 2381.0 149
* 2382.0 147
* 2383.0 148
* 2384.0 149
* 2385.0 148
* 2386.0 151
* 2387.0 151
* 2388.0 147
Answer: 148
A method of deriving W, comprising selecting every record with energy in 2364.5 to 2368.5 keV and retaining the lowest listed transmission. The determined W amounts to 151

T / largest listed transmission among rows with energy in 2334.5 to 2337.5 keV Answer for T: 168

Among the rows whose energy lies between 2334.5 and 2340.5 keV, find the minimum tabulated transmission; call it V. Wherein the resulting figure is 162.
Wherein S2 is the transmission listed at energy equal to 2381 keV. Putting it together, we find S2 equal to 149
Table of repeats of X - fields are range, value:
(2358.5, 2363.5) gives 139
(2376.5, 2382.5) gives 147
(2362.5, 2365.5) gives 150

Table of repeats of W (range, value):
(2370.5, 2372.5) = 154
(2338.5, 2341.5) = 158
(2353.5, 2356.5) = 141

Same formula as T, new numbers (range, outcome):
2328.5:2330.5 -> 179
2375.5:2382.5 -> 153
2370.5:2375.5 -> 154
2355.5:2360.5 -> 142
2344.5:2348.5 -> 151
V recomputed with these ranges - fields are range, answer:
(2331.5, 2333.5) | 169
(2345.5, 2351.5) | 140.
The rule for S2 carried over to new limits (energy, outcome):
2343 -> 155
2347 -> 147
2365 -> 154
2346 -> 148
